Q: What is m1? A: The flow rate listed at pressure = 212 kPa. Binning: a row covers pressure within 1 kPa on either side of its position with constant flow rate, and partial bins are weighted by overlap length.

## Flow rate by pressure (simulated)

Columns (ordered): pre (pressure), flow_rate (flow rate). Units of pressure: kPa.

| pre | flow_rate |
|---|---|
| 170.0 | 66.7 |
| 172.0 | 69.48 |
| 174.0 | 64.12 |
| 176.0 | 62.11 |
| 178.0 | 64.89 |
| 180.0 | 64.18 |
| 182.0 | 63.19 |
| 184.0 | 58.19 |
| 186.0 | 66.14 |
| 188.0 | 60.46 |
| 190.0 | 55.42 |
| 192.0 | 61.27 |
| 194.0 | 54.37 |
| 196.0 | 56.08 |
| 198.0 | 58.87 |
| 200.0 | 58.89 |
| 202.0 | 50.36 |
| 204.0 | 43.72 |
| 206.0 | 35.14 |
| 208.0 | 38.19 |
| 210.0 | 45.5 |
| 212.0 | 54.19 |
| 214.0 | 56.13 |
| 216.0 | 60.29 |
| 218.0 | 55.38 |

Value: 54.19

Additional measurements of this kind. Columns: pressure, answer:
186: 66.14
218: 55.38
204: 43.72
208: 38.19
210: 45.5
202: 50.36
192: 61.27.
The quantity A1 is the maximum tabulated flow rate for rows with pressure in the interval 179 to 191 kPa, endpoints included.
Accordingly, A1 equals 66.14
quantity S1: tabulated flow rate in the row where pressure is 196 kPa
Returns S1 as 56.08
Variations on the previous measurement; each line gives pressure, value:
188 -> 60.46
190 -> 55.42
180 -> 64.18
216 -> 60.29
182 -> 63.19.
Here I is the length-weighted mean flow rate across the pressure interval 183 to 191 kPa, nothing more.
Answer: 60.1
